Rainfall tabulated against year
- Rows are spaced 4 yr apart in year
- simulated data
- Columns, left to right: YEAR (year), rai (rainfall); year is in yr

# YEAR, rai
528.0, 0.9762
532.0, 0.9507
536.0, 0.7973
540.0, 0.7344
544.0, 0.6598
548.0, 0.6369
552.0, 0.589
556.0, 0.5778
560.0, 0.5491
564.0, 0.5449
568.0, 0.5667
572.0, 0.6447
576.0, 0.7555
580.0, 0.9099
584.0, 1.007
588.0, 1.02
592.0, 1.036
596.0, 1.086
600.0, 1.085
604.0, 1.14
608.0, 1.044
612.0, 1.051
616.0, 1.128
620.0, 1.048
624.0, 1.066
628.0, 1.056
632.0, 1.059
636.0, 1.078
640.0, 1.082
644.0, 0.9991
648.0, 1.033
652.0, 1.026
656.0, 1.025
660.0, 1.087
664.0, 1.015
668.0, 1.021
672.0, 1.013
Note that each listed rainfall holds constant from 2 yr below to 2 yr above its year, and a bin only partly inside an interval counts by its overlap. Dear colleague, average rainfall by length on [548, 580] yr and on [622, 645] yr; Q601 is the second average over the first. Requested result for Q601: 1.69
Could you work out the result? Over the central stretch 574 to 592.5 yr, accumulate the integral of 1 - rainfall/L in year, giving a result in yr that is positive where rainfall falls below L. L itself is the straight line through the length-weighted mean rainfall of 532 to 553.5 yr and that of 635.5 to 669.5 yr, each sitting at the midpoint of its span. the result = -2.3 yr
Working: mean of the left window 0.711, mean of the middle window 0.938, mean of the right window 1.04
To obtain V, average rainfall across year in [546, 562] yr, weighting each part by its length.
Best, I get 0.588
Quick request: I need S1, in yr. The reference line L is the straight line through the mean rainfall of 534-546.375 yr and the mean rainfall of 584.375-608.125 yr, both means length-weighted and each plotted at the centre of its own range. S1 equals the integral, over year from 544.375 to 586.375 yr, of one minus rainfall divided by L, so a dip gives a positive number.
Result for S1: 9.70 yr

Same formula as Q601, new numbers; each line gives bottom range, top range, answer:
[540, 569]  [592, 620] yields 1.80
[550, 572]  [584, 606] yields 1.86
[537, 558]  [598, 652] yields 1.65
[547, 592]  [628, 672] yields 1.44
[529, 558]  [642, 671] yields 1.44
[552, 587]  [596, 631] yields 1.54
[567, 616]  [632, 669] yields 1.08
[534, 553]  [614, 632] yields 1.56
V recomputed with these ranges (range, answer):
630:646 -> 1.05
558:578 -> 0.612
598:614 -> 1.08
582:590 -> 1.01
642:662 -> 1.03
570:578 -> 0.7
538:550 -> 0.677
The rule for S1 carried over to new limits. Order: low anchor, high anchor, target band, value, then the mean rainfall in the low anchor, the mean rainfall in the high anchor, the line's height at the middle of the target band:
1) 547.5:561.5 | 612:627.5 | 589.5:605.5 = -3.10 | 0.584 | 1.07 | 0.907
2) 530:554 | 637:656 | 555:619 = -1.57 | 0.728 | 1.04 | 0.861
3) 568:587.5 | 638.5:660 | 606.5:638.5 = -3.79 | 0.817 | 1.04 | 0.955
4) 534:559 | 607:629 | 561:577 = 3.56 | 0.661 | 1.07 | 0.789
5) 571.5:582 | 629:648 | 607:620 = -1.75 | 0.788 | 1.05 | 0.945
